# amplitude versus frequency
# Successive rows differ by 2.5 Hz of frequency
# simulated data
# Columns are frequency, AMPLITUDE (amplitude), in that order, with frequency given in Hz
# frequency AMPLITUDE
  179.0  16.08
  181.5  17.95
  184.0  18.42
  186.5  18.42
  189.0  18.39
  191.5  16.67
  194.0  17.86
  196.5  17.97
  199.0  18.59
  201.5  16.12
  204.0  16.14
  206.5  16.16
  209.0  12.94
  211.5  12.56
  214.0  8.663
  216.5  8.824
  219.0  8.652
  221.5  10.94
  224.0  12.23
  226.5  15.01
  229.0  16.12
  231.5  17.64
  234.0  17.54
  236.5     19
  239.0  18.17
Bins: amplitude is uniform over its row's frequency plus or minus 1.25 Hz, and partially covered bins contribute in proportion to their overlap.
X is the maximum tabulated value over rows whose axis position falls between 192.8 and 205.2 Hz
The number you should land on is 18.59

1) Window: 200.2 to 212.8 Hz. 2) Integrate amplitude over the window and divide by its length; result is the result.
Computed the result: 14.8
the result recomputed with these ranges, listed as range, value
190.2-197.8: 17.5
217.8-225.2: 10.6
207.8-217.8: 10.7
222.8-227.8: 13.7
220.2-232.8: 14.4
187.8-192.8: 17.5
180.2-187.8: 18.2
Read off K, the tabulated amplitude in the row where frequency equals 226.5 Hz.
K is 15.01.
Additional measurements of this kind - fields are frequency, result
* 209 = 12.94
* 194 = 17.86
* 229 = 16.12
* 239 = 18.17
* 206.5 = 16.16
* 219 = 8.652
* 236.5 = 19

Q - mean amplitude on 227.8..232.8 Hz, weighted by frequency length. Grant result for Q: 16.9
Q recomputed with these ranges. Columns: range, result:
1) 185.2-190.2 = 18.4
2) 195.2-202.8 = 17.6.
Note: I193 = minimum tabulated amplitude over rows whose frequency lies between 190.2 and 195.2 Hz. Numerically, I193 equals 16.67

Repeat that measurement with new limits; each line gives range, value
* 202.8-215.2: 8.663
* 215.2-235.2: 8.652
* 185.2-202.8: 16.12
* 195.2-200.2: 17.97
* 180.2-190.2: 17.95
